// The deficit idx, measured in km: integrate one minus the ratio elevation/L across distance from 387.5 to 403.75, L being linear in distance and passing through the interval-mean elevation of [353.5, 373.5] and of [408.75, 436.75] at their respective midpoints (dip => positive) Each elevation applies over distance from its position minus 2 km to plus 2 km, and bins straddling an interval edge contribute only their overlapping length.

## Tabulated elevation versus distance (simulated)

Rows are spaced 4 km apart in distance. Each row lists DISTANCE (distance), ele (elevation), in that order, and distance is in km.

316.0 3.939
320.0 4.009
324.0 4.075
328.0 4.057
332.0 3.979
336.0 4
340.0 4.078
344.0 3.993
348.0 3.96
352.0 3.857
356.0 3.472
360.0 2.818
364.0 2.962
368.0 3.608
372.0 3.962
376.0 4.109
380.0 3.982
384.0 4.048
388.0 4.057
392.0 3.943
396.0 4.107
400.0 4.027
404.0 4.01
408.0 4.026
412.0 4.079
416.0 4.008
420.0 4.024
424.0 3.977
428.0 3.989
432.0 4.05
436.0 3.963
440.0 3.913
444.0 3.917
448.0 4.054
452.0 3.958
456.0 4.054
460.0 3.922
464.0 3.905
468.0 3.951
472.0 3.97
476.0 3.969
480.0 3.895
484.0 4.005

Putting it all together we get -1.4 km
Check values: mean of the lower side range 3.36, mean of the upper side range 4.02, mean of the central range 4.03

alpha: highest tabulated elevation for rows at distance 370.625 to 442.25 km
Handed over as 4.109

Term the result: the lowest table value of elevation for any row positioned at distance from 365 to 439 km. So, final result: 3.608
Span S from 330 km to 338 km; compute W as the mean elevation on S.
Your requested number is 3.99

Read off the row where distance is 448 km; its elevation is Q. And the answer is 4.054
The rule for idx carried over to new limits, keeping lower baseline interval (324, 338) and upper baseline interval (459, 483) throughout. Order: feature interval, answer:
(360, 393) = 1.86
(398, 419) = -0.29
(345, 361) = 1.63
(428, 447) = -0.05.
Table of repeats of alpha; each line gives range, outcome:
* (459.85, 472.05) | 3.97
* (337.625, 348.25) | 4.078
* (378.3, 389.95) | 4.057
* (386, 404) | 4.107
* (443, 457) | 4.054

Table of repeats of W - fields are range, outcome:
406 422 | 4.03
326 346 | 4.02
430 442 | 3.98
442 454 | 3.98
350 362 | 3.38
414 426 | 4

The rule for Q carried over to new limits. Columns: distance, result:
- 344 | 3.993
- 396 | 4.107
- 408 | 4.026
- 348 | 3.96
